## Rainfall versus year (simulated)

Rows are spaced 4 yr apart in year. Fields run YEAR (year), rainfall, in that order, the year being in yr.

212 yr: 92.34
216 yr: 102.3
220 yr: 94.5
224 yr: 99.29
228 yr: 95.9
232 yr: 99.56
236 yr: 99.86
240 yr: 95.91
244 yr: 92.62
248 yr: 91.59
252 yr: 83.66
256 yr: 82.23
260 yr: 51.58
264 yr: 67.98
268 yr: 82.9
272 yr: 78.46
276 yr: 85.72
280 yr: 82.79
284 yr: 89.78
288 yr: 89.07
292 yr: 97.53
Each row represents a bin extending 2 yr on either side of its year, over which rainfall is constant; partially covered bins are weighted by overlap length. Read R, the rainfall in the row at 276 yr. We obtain 85.72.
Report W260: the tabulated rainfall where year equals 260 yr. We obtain 51.58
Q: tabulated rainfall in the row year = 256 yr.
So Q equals 82.23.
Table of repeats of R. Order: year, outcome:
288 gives 89.07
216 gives 102.3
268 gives 82.9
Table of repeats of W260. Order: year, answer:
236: 99.86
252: 83.66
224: 99.29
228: 95.9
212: 92.34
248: 91.59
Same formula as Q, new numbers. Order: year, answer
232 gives 99.56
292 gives 97.53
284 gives 89.78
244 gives 92.62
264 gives 67.98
